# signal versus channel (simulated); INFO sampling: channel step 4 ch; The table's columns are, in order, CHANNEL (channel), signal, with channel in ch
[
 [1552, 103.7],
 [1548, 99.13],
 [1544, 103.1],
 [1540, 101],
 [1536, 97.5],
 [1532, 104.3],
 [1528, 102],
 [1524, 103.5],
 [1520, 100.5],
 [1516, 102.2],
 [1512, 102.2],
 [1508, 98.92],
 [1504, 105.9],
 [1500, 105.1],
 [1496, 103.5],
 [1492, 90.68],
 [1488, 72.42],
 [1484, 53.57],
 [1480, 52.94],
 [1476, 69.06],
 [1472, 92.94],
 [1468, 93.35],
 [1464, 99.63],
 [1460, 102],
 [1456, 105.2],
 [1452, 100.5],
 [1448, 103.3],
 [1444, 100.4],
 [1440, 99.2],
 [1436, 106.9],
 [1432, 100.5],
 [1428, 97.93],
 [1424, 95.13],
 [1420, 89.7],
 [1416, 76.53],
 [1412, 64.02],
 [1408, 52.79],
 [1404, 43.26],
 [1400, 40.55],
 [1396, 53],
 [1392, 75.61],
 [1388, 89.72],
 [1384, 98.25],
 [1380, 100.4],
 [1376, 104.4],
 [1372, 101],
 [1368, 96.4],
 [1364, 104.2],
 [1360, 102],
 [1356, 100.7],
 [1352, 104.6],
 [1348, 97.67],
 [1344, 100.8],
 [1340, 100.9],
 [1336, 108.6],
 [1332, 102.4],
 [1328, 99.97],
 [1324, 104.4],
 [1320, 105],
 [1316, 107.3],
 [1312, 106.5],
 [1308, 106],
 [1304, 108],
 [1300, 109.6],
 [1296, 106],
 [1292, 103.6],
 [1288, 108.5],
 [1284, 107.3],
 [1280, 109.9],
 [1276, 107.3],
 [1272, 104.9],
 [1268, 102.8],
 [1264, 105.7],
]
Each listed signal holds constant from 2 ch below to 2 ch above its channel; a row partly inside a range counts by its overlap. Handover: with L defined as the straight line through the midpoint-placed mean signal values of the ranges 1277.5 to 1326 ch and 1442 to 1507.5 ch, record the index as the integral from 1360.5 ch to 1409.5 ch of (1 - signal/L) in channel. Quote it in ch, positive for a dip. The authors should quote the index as 9.14 ch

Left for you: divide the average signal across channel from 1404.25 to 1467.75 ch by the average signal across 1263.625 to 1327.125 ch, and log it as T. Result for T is 0.9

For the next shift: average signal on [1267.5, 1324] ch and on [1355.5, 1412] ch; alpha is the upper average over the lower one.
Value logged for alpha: 0.8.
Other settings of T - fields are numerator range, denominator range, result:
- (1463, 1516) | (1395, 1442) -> 1.14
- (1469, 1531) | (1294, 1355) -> 0.87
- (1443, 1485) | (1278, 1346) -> 0.84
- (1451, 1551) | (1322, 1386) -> 0.93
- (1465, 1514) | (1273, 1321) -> 0.81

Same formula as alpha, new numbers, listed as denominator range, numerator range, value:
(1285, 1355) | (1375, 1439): 0.77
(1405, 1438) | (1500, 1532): 1.22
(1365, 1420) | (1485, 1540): 1.27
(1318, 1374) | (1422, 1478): 0.96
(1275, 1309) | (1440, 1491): 0.82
